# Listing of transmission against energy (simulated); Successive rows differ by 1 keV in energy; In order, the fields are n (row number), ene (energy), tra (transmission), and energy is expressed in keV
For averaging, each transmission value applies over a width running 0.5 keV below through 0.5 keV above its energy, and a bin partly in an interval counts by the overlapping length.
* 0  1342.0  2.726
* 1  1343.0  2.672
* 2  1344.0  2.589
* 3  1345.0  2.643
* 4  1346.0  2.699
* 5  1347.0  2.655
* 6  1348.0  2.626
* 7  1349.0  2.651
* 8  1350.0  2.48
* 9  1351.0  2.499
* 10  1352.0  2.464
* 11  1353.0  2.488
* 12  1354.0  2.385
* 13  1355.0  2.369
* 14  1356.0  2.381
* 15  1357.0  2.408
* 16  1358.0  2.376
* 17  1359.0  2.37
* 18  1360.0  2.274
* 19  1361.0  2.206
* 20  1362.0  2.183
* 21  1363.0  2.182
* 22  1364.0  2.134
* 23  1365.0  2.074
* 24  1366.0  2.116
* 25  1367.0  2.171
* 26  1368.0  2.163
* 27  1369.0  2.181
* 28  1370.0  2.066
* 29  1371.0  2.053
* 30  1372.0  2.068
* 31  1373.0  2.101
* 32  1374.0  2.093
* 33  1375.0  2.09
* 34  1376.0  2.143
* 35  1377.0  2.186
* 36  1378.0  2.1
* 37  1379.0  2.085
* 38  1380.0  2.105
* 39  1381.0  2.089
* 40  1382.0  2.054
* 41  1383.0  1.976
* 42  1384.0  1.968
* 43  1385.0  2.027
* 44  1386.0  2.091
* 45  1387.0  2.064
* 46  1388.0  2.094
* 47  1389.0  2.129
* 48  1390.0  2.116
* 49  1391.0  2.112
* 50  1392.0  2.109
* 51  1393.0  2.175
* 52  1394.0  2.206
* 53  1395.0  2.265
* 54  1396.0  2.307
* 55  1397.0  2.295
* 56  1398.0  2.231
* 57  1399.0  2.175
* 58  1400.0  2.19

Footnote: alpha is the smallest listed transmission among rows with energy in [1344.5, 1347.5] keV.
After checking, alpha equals 2.643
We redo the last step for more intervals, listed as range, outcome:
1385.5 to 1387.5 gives 2.064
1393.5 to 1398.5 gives 2.206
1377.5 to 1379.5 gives 2.085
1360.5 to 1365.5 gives 2.074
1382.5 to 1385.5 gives 1.968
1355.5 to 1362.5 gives 2.183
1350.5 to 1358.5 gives 2.369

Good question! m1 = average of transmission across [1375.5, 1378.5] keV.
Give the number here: 2.14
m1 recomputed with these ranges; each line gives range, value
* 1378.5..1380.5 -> 2.09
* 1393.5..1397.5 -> 2.27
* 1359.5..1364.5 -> 2.2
